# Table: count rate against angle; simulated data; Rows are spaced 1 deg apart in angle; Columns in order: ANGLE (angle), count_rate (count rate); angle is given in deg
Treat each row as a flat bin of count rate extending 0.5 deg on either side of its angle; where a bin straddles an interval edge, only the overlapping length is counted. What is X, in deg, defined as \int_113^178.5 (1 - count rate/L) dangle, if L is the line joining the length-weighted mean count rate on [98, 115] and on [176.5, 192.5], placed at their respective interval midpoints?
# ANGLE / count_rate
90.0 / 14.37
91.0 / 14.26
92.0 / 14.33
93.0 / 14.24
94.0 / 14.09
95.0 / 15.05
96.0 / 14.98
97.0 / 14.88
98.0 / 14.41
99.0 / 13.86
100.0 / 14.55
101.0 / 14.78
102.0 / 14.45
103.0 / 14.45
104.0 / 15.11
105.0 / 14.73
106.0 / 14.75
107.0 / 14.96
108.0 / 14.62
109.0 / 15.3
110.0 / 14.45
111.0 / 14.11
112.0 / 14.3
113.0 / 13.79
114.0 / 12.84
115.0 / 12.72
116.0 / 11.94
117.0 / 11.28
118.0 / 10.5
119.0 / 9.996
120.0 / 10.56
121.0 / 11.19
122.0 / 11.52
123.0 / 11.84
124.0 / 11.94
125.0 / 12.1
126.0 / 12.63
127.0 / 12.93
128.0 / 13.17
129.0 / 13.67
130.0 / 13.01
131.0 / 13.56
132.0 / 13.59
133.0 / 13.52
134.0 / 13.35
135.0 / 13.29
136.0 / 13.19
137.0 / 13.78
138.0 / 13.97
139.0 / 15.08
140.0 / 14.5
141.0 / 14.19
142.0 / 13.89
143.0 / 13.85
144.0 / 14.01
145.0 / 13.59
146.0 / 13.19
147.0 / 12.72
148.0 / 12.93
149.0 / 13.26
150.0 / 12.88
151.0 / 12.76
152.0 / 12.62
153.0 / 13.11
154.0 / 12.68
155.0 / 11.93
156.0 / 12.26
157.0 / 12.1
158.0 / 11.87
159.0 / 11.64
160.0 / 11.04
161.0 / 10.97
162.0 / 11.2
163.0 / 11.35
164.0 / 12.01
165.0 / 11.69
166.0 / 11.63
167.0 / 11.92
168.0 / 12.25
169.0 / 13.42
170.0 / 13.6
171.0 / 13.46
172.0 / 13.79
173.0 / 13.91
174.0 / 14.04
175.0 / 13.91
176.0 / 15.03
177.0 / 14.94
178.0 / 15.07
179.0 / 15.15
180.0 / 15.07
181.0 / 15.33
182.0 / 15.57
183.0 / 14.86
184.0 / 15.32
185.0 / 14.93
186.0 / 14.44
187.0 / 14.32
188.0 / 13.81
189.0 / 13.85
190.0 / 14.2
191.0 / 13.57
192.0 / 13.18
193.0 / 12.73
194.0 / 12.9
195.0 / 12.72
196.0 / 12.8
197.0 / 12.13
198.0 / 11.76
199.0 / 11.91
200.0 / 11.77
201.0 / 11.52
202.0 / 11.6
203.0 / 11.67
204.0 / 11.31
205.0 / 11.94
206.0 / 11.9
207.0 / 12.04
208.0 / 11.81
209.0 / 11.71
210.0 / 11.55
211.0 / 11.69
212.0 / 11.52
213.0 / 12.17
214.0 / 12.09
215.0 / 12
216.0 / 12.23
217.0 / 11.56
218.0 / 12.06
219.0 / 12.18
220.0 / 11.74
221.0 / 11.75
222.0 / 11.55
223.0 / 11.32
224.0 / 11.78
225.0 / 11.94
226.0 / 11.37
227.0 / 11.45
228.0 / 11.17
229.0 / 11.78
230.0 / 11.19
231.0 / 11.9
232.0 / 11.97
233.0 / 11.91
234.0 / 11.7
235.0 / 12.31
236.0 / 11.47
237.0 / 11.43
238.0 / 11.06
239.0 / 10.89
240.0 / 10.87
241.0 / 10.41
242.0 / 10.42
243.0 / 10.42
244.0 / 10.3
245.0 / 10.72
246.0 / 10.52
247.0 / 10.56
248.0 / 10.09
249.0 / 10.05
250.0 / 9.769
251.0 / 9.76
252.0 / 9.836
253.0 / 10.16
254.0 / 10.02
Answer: 7.6 deg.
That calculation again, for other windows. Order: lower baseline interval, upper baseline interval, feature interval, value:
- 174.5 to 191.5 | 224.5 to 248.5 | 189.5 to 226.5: 2.8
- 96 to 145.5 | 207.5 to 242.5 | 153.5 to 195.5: -2.8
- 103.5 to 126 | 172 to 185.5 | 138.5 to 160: 1.4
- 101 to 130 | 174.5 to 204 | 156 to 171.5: 1.6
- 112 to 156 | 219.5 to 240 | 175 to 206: -3.5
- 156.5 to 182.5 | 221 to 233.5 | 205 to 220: 0.1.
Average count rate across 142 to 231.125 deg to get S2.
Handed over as 12.7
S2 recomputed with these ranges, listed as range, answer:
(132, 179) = 13.1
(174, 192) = 14.6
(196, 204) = 11.8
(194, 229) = 11.8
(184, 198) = 13.5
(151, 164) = 11.9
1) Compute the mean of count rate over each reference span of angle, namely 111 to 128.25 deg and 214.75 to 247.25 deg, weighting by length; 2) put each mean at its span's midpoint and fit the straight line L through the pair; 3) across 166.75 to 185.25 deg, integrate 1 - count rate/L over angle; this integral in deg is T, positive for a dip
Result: -4.0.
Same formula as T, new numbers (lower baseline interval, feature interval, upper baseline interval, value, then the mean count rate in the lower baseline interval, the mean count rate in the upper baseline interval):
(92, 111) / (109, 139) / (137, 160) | 2.35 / 14.6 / 13.1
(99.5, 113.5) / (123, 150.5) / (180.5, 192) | 2.25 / 14.6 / 14.5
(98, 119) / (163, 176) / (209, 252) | -0.47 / 13.8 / 11.3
